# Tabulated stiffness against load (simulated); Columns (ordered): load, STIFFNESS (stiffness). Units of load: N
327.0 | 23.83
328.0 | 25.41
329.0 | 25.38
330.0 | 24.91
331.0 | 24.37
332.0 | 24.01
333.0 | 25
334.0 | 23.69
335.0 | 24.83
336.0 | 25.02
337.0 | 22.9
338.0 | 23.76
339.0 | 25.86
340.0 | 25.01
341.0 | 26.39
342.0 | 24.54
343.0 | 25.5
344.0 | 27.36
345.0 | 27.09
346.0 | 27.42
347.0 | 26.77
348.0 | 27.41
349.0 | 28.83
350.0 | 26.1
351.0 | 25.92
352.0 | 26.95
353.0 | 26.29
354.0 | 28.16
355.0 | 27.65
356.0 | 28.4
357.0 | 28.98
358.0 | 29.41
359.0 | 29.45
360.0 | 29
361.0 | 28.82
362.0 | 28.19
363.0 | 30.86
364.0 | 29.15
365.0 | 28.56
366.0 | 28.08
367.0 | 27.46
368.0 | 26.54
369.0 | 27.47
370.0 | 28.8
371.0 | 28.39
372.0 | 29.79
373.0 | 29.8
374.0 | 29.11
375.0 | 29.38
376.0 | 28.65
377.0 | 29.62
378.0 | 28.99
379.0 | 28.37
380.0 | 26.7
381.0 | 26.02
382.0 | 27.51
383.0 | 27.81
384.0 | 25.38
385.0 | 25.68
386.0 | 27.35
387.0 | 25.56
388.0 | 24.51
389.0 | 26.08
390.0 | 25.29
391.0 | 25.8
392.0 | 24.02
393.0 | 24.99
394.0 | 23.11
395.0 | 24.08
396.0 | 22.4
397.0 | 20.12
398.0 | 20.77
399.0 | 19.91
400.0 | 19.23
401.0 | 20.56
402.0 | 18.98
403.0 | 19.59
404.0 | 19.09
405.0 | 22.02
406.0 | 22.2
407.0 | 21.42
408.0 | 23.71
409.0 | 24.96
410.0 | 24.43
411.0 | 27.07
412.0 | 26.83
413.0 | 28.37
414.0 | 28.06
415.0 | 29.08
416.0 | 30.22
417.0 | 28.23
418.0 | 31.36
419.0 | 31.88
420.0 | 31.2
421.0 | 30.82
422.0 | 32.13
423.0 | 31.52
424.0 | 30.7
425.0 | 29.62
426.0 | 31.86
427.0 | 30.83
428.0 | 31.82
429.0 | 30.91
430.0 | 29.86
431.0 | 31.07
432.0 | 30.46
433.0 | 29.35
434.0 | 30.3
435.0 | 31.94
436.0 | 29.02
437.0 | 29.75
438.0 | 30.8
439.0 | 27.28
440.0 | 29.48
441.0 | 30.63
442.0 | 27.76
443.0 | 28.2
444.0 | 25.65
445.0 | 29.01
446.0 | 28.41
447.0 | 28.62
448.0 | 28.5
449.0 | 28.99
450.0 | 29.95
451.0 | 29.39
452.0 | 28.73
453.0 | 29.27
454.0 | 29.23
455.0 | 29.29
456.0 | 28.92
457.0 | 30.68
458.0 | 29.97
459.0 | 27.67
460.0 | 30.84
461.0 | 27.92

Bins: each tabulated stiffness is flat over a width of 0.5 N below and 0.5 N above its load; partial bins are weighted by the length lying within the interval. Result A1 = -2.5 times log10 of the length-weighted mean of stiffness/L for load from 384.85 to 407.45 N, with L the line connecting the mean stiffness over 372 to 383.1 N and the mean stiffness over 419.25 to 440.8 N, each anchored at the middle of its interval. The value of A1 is 0.27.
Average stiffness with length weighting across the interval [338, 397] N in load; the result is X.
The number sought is 27.1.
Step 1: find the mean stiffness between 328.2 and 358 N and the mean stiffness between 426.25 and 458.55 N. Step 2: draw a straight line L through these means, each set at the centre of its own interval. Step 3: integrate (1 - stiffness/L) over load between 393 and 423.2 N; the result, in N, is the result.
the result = 3.5 N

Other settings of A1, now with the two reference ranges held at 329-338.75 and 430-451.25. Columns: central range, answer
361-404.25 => 0.029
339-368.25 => -0.094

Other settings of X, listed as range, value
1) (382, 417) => 24.2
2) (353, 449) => 27.4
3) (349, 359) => 27.7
